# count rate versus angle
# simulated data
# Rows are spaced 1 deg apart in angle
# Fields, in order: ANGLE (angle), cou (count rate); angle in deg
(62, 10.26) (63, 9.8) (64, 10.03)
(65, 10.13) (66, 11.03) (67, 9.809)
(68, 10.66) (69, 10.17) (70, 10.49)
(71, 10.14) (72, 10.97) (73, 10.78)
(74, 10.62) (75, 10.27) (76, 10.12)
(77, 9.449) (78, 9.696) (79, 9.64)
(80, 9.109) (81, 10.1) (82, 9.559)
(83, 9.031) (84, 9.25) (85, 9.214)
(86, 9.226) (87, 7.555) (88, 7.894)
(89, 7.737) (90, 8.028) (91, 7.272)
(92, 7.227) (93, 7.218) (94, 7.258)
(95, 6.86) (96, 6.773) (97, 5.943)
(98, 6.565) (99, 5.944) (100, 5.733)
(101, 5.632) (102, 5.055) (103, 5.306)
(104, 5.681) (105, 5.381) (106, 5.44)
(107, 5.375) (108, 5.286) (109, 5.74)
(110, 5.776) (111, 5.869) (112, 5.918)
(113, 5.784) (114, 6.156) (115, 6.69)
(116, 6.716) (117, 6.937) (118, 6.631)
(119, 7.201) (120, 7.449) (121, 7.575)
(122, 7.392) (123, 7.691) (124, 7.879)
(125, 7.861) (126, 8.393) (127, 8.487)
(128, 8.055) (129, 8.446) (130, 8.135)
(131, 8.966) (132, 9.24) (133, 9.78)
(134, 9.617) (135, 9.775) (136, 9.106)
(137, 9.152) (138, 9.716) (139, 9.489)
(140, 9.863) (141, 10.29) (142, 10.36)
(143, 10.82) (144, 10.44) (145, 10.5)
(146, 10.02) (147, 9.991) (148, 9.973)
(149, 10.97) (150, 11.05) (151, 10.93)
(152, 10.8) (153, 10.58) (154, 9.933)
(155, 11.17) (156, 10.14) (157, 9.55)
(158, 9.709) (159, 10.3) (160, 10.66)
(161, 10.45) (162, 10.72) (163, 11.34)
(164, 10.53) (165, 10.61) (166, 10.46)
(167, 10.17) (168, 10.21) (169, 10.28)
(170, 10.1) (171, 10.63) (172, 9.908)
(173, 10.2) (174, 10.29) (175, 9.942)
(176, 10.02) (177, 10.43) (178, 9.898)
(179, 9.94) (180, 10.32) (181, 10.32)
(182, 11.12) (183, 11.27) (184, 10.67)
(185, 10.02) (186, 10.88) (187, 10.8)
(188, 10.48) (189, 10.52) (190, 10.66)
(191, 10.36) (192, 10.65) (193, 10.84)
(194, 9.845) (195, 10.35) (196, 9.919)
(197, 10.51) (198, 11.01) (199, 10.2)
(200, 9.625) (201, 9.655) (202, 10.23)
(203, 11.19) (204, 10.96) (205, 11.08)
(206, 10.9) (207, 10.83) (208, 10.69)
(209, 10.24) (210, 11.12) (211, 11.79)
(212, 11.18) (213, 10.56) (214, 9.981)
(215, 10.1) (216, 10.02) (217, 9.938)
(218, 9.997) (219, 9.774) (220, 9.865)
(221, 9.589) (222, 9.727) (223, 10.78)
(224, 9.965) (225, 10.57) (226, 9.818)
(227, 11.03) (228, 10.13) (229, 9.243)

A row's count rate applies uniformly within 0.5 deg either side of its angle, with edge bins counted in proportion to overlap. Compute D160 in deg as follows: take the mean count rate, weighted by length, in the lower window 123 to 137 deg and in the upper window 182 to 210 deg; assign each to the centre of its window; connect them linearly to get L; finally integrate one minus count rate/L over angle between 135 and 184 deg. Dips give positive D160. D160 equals -4.0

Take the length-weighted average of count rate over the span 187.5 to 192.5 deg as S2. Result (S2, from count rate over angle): 10.5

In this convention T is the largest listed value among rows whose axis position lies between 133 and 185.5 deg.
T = 11.34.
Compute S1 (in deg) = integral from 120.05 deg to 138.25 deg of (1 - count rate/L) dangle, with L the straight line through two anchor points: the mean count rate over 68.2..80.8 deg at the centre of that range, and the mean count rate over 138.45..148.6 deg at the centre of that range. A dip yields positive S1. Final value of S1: 2.84 deg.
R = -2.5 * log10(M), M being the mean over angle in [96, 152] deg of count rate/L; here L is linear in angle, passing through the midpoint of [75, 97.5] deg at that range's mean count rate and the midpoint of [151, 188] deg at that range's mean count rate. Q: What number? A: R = 0.19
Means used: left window 8.41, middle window 7.91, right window 10.4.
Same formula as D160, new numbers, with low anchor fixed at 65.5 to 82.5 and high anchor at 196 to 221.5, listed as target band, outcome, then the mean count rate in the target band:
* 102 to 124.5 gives 8.6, 6.33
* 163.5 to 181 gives 0.2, 10.2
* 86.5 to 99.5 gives 3.9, 7.1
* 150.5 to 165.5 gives -0.2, 10.5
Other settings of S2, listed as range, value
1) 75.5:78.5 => 9.76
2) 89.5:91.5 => 7.65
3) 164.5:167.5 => 10.4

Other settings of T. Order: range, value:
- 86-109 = 9.226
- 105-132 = 9.24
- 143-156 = 11.17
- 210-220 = 11.79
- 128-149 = 10.97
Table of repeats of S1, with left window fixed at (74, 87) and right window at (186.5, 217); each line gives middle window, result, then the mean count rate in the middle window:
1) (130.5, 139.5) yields 0.49 deg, 9.43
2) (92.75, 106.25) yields 5.06 deg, 6.05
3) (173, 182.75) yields 0.05 deg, 10.3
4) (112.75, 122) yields 2.80 deg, 6.85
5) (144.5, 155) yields -0.43 deg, 10.5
